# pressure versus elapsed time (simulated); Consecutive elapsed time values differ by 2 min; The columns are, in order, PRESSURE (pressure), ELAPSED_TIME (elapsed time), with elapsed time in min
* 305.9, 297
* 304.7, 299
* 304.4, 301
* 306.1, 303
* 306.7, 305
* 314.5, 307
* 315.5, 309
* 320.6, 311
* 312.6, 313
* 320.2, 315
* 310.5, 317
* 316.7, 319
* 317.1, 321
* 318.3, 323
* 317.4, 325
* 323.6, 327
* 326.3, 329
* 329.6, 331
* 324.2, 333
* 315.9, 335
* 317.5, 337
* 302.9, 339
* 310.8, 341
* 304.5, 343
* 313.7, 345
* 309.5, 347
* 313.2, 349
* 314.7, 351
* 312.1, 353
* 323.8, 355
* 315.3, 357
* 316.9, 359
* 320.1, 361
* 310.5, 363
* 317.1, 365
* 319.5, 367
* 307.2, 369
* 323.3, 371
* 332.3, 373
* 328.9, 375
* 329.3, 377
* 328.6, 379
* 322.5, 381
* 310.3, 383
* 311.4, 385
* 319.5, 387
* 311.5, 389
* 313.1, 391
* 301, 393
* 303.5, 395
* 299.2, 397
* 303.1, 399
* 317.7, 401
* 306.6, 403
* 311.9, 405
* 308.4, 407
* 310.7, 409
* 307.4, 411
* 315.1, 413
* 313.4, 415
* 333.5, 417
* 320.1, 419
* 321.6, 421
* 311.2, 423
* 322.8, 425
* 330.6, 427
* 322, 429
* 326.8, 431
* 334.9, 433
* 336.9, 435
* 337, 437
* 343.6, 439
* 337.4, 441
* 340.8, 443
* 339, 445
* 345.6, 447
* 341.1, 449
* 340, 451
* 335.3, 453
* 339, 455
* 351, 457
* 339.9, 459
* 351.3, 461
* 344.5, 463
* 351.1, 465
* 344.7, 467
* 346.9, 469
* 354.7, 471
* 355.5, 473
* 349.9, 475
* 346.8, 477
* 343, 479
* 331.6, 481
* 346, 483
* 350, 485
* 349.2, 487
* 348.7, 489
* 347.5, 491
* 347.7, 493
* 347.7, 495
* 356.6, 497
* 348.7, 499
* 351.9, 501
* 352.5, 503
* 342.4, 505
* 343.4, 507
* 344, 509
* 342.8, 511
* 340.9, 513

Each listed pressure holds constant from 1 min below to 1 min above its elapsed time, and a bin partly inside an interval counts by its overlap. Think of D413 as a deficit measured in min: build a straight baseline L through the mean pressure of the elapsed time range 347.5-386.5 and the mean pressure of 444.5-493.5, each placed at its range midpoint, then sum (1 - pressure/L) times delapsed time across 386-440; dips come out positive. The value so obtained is 2.1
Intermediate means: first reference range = 319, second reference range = 346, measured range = 318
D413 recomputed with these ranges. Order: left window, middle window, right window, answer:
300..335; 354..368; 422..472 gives 0.3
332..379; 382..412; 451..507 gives 1.6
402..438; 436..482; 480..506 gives -1.2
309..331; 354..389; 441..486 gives 0.9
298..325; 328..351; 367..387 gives 0.1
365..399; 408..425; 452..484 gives 0.6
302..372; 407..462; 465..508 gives 0.9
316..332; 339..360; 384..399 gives 0.2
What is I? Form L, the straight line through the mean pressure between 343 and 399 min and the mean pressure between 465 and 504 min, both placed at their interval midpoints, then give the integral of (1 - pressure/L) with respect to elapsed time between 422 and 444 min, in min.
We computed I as 0.15 min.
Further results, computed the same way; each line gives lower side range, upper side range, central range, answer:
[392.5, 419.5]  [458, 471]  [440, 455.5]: -0.1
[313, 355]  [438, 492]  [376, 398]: 0.9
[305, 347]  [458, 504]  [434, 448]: 0.0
